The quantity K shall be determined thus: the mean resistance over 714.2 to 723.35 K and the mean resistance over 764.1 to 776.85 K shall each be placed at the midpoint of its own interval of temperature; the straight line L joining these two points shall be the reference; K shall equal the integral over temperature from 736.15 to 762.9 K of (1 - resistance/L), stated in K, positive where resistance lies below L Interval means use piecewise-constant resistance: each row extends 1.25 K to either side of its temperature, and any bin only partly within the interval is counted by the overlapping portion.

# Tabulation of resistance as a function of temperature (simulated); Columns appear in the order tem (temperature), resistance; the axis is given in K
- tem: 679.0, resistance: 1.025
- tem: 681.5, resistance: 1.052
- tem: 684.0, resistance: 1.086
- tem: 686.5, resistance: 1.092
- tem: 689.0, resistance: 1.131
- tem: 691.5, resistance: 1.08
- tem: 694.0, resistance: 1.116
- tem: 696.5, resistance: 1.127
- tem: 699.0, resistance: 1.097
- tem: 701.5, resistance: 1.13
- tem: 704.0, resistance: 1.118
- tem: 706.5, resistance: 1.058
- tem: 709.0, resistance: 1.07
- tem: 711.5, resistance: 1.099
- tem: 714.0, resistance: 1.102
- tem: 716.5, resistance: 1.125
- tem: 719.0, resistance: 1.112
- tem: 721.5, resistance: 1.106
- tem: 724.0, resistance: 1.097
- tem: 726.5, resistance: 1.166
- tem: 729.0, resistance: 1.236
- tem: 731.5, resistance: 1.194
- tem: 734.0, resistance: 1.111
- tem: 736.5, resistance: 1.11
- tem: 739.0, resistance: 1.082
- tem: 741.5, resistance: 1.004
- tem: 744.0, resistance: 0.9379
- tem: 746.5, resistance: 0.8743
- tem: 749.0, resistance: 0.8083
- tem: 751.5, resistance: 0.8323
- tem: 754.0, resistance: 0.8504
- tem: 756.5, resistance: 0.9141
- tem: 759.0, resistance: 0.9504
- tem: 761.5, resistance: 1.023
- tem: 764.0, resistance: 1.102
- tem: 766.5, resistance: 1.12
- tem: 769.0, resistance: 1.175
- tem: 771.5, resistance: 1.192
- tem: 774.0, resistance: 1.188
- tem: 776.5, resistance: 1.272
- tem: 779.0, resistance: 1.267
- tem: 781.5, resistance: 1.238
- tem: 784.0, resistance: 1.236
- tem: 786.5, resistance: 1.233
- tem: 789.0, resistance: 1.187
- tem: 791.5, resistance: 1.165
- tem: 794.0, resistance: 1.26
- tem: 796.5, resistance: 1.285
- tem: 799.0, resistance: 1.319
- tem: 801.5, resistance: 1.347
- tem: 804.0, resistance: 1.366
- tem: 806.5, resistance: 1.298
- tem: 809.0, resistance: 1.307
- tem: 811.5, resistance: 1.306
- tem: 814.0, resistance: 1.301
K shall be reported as 4.9 K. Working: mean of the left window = 1.11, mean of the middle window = 0.94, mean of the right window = 1.18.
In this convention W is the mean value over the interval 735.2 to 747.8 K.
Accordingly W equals 1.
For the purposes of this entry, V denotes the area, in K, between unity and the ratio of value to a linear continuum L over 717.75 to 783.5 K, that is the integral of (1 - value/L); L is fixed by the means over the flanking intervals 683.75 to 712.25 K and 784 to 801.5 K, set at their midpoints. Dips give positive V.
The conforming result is 5.9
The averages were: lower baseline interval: 1.1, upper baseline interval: 1.25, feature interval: 1.08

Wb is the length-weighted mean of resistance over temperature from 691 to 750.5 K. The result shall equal 1.08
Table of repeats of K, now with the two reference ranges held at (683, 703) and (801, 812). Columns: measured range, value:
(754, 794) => 3.8 K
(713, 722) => 0.3 K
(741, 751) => 2.6 K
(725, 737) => 0.2 K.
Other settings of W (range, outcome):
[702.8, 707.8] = 1.09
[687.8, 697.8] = 1.11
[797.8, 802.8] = 1.33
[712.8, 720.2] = 1.11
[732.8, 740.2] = 1.1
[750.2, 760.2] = 0.886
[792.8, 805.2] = 1.32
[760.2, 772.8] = 1.12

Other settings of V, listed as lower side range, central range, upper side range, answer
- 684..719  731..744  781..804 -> 1.0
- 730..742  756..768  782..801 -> 1.4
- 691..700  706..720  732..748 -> -0.3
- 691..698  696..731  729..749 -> -1.2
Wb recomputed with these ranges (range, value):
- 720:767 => 1.03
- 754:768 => 1.01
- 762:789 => 1.2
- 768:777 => 1.2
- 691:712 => 1.1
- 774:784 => 1.25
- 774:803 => 1.25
